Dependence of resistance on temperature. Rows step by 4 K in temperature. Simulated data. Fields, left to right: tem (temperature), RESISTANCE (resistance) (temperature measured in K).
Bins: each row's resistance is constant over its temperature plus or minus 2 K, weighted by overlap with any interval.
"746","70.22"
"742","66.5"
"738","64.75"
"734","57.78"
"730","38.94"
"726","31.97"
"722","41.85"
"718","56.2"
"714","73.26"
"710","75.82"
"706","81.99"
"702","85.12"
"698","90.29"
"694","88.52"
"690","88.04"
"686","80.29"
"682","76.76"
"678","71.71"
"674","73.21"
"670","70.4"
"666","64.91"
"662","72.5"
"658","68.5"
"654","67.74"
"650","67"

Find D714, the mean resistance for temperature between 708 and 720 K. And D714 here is 68.4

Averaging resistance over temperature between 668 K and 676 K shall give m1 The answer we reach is 71.8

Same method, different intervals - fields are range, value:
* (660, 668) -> 68.7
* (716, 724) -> 49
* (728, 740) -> 53.8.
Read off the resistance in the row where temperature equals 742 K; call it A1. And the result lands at 66.5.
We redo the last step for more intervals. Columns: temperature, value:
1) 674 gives 73.21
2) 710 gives 75.82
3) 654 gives 67.74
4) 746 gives 70.22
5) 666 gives 64.91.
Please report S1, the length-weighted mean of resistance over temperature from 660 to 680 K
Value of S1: 70.5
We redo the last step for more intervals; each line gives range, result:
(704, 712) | 78.9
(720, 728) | 36.9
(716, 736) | 45.3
